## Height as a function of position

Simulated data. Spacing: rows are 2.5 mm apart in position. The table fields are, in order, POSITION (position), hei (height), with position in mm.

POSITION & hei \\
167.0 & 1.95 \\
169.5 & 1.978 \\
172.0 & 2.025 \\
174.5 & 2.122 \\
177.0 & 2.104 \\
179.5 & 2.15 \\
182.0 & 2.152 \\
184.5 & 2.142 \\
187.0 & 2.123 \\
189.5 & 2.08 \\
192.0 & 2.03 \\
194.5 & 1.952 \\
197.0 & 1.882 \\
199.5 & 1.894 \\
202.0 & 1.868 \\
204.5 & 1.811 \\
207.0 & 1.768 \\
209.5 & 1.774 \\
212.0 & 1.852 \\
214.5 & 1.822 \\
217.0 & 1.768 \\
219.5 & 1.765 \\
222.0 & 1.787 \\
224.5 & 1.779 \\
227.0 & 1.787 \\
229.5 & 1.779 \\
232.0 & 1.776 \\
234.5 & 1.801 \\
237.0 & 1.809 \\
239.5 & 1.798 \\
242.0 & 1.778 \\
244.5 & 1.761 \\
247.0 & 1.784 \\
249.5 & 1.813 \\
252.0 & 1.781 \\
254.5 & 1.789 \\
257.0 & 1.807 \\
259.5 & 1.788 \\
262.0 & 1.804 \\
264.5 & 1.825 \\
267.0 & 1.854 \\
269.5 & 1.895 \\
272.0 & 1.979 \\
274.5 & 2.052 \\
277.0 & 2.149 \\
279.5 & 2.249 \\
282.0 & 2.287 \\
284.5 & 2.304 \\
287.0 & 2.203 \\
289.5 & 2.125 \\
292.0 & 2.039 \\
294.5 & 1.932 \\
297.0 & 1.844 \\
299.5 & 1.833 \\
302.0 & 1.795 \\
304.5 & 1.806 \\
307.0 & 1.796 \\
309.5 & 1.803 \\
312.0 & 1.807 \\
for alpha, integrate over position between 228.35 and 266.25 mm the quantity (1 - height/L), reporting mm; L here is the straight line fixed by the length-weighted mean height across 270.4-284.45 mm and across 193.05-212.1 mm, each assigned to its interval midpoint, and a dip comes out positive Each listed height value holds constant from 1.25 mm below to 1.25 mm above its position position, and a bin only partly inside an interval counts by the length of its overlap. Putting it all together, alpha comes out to 4.4 mm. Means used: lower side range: 1.85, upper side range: 2.15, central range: 1.79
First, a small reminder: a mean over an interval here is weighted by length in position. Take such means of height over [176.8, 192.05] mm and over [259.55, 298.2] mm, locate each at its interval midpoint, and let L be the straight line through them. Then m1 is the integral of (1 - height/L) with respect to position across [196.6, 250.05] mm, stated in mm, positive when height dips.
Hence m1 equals 7.2 mm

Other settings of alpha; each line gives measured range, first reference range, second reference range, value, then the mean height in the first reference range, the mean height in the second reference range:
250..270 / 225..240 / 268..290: 1.80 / 1.79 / 2.14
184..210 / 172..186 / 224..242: 0.99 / 2.12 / 1.79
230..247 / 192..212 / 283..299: 1.39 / 1.86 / 2.07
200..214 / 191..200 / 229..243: 0.58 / 1.94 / 1.79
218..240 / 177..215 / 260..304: 2.12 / 1.96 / 2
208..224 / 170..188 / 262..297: 2.26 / 2.11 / 2.05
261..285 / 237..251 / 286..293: -0.35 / 1.79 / 2.12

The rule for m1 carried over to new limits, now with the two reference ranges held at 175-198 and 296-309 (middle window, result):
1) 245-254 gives 0.66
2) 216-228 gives 1.30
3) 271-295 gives -3.66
